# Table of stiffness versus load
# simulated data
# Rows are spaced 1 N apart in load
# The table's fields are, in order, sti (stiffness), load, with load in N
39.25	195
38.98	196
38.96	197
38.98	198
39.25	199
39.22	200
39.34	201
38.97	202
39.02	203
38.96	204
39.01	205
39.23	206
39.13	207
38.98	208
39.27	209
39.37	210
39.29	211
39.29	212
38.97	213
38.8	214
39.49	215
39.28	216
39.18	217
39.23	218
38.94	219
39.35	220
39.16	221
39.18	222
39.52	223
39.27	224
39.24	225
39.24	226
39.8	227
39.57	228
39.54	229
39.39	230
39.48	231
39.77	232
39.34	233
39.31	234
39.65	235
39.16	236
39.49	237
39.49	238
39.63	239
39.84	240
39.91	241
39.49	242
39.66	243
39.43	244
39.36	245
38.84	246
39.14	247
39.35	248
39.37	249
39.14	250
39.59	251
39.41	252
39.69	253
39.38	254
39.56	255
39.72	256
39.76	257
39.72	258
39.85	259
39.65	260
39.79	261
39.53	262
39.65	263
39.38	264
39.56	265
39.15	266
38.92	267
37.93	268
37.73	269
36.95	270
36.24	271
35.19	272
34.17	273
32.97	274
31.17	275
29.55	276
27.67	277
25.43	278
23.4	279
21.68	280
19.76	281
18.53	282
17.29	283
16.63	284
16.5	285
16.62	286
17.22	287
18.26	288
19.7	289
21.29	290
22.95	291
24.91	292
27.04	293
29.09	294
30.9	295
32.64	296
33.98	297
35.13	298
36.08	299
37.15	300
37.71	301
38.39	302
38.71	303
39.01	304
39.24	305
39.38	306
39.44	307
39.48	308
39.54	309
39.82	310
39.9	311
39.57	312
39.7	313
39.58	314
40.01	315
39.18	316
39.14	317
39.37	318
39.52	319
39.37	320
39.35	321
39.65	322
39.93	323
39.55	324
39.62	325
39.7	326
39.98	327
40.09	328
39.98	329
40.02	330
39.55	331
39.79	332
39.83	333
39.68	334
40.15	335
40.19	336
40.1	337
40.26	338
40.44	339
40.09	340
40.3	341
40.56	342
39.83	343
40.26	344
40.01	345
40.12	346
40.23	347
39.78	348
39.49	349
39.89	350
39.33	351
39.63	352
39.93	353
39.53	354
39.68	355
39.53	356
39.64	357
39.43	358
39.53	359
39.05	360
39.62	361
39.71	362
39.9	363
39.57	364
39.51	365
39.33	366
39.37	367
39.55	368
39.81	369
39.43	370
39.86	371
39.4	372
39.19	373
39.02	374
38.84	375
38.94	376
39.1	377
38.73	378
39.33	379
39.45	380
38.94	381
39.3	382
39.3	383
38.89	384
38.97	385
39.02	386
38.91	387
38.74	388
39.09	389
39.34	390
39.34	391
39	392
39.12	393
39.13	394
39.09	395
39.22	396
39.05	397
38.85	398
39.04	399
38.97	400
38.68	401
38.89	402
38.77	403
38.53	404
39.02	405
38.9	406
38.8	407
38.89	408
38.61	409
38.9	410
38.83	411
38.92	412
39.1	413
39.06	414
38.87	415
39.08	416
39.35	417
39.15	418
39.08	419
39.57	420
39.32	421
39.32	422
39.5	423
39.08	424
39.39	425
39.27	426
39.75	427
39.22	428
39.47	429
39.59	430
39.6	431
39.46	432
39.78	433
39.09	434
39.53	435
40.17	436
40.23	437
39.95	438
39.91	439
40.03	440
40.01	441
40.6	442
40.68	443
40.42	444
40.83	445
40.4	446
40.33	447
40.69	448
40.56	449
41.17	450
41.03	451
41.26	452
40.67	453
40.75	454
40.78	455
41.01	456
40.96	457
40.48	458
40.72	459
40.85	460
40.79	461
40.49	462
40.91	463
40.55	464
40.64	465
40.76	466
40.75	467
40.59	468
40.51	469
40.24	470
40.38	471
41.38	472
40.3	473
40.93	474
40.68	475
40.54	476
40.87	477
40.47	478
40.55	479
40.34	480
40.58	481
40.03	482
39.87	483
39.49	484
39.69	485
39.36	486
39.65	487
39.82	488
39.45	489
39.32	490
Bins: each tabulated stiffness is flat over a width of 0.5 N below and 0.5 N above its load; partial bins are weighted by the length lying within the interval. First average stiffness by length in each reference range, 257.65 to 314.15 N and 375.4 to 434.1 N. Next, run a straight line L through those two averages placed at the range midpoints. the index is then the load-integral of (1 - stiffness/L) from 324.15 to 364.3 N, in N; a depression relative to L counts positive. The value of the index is -4.7 N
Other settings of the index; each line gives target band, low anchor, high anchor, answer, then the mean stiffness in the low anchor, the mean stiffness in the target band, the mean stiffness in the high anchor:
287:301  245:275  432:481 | 3.8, 38.5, 28.3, 40.5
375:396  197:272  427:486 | 0.5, 39.2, 39.1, 40.4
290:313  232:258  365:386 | 2.4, 39.5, 35.2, 39.2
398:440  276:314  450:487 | -2.0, 29.9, 39.2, 40.6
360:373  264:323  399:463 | -1.1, 32.6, 39.6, 39.8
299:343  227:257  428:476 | 0.3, 39.5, 39.5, 40.4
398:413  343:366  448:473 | 0.5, 39.7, 38.8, 40.7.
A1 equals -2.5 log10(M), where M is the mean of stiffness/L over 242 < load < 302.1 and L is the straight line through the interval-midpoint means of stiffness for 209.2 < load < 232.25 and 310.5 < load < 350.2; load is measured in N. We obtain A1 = 0.20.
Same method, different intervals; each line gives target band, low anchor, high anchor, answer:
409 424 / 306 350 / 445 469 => 0.04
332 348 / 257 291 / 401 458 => -0.18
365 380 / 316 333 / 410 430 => 0.00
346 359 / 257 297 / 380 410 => -0.12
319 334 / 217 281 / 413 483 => -0.03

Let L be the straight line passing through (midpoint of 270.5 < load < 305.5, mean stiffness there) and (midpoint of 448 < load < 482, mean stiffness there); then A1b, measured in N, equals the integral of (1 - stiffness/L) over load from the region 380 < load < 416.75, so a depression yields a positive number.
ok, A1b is -3.1 N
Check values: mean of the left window 28.1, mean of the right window 40.7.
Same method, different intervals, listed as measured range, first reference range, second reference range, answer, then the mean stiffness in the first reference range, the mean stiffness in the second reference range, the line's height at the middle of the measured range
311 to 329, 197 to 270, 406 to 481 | 0.00 N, 39.3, 40.1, 39.6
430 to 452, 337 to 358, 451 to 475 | 0.19 N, 39.9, 40.7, 40.6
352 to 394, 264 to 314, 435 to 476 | -3.86 N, 31.4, 40.6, 36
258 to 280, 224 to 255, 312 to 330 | 2.40 N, 39.5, 39.6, 39.5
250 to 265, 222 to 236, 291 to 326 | -0.37 N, 39.4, 37.2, 38.6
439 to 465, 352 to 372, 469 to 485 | -0.27 N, 39.6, 40.4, 40.2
